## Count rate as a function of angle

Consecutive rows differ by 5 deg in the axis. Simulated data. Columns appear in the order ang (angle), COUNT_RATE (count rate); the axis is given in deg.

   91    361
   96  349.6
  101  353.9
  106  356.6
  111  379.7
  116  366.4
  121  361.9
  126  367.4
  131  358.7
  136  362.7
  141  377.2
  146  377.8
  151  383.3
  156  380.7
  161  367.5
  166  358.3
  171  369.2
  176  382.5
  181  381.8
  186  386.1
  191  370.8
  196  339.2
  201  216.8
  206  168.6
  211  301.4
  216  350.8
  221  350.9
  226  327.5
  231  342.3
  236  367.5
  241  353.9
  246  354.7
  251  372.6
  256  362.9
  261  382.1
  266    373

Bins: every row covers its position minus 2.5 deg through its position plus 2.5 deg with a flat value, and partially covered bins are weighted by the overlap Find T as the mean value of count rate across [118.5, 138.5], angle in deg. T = 363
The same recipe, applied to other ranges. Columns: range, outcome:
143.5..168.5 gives 374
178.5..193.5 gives 380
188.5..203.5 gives 309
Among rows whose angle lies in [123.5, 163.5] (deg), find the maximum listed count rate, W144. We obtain 383.3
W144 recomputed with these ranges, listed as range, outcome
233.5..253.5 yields 372.6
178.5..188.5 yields 386.1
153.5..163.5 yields 380.7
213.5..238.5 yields 367.5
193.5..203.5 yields 339.2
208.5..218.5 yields 350.8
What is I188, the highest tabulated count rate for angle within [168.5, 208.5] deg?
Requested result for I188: 386.1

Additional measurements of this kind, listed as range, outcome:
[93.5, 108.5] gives 356.6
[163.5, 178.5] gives 382.5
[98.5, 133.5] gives 379.7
